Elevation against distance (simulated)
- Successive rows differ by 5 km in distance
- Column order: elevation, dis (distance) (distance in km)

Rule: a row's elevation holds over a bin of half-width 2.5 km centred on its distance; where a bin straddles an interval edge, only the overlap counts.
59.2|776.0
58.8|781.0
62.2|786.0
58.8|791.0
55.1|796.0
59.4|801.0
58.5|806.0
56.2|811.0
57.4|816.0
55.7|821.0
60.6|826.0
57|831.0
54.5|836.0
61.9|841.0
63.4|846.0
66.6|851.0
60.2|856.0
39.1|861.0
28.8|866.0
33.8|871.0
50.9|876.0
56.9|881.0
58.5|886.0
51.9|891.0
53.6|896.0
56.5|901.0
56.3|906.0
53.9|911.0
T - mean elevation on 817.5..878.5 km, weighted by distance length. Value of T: 52.8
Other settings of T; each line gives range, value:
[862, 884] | 42.7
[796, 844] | 57.8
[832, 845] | 58.7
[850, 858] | 63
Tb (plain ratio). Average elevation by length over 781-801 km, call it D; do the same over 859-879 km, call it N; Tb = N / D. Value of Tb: 0.66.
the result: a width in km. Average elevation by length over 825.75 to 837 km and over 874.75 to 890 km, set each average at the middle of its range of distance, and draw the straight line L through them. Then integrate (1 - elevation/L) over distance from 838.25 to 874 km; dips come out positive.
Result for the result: 3.7 km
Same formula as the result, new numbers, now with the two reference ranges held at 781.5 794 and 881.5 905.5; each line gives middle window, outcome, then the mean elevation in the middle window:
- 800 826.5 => 0.5 km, 57.7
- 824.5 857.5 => -1.7 km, 60.6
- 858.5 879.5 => 6.5 km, 39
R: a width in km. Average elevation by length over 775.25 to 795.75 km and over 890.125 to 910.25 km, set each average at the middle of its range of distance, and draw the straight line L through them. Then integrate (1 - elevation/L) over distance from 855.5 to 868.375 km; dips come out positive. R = 3.7 km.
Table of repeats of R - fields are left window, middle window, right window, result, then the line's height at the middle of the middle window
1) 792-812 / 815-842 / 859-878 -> -4.4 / 49.6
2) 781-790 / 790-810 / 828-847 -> 0.8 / 60.2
